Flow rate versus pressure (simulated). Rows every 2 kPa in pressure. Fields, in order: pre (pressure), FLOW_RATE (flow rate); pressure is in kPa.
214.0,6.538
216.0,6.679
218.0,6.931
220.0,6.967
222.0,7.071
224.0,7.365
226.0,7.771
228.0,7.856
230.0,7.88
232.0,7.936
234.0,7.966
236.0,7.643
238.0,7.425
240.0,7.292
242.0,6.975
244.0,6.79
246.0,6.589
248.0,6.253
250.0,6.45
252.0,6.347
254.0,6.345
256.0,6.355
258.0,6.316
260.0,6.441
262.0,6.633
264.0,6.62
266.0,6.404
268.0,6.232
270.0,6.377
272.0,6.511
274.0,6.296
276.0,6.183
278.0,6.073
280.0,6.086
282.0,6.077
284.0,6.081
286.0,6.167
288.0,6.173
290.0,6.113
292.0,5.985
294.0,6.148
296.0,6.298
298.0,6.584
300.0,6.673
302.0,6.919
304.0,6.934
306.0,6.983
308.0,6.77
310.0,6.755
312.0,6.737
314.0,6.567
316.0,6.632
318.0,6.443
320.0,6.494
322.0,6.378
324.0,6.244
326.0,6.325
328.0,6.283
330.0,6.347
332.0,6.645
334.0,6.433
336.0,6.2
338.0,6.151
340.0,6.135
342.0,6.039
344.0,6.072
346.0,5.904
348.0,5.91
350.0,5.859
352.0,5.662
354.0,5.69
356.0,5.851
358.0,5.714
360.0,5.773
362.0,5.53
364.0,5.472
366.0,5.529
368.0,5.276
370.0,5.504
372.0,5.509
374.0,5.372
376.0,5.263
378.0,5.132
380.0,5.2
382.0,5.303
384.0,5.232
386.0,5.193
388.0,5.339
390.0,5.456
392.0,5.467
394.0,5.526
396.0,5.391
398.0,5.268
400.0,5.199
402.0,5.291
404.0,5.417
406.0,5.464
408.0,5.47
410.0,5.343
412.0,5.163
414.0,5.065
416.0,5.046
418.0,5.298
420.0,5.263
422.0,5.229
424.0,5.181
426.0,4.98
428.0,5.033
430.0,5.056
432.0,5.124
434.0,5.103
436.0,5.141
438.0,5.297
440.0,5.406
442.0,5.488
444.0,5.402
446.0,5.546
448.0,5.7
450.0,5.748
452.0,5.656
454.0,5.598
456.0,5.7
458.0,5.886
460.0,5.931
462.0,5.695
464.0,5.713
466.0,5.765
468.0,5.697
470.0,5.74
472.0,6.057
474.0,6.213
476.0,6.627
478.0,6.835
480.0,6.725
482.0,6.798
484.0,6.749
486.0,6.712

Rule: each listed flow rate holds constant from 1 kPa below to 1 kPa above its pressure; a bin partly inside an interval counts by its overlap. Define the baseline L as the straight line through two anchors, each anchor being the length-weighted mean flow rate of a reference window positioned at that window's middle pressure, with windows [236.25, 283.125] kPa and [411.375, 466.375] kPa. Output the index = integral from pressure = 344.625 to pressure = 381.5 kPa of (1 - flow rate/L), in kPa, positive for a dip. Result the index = 1.89 kPa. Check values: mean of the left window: 6.5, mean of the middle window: 5.57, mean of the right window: 5.4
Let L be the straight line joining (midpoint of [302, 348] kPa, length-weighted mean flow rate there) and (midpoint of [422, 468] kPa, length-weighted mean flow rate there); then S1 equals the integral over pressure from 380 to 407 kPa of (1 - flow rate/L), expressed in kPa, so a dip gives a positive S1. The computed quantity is 2.4 kPa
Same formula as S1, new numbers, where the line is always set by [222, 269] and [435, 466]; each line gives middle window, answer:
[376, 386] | 1.39 kPa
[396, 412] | 1.53 kPa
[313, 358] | 1.26 kPa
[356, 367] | 1.00 kPa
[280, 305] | 1.15 kPa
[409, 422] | 1.41 kPa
